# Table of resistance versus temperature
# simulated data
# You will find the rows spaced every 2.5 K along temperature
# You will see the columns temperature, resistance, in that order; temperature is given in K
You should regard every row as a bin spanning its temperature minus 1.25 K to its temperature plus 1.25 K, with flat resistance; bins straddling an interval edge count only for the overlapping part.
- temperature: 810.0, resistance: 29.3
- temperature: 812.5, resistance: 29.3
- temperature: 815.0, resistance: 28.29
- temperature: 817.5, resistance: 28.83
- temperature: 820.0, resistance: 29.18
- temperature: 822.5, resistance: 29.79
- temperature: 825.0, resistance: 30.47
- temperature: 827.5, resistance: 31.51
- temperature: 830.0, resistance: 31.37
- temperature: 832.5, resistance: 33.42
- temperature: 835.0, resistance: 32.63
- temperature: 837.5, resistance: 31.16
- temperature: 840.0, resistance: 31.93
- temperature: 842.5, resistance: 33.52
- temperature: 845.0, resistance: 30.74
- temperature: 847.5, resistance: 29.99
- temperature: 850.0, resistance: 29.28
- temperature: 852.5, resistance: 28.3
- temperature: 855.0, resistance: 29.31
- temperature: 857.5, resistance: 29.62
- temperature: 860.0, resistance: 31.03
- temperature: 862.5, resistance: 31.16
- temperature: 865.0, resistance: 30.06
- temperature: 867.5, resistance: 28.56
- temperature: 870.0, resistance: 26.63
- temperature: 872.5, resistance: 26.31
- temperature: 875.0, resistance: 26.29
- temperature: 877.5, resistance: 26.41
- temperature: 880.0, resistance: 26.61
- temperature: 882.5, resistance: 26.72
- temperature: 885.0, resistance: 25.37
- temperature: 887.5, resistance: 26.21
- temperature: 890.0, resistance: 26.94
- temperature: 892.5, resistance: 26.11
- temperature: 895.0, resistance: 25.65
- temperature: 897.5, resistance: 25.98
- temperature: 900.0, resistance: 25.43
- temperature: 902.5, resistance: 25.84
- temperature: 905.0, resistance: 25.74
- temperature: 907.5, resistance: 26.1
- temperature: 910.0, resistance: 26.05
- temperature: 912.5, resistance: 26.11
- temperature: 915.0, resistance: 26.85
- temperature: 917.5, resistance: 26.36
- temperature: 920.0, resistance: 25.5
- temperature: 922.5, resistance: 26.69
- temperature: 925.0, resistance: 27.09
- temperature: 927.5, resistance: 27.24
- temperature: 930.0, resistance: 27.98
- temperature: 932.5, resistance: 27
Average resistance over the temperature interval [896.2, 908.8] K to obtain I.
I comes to 25.8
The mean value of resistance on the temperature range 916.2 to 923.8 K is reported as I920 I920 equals 26.2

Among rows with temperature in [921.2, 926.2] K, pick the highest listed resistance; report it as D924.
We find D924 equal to 27.09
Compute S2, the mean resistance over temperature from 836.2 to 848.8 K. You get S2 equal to 31.5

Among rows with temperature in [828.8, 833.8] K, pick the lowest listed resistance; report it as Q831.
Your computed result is 31.37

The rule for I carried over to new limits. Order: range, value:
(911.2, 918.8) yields 26.4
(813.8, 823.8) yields 29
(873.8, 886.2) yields 26.3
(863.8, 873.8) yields 27.9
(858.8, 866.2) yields 30.8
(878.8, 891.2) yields 26.4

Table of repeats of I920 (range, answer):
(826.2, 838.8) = 32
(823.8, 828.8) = 31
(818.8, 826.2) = 29.8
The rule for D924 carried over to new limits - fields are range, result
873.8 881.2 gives 26.61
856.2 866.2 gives 31.16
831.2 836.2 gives 33.42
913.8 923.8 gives 26.85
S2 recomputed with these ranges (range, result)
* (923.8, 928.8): 27.2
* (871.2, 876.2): 26.3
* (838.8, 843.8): 32.7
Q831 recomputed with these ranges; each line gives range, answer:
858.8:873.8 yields 26.31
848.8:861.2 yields 28.3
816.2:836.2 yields 28.83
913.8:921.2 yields 25.5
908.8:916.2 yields 26.05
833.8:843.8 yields 31.16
